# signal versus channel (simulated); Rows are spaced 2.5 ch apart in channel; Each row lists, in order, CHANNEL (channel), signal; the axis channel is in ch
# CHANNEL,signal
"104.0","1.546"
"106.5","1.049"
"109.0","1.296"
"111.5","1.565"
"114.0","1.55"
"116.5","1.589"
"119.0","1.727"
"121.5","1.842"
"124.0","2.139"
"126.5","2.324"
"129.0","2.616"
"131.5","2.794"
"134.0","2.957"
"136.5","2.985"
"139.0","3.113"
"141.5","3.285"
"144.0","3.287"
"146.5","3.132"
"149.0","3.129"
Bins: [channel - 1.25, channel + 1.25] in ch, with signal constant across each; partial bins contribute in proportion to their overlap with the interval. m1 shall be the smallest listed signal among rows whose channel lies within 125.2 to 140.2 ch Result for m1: 2.324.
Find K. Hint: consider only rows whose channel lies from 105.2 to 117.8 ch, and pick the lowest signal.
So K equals 1.049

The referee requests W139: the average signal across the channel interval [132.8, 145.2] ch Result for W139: 3.13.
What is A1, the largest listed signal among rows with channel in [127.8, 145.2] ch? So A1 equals 3.287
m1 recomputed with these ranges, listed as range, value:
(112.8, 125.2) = 1.55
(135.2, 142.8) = 2.985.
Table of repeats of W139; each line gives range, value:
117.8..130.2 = 2.13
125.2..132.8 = 2.58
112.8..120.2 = 1.62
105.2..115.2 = 1.36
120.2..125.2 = 1.99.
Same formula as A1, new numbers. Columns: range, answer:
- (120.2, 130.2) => 2.616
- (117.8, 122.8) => 1.842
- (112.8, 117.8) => 1.589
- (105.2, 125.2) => 2.139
